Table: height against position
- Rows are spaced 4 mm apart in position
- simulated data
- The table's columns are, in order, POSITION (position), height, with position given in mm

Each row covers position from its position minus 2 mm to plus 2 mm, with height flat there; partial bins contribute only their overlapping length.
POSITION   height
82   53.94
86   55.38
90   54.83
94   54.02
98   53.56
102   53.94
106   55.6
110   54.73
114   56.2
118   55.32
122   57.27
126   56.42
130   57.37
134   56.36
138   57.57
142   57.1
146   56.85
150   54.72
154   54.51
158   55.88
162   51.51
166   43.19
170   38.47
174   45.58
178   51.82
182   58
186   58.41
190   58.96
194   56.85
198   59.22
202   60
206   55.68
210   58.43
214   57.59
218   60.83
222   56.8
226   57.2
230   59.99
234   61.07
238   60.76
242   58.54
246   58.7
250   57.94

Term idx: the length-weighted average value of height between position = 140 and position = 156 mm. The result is 55.8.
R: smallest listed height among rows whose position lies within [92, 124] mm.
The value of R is 53.56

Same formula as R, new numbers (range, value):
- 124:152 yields 54.72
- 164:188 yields 38.47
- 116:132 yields 55.32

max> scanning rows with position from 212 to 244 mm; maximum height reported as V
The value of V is 61.07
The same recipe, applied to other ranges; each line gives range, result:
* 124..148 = 57.57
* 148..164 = 55.88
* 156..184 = 58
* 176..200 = 59.22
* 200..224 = 60.83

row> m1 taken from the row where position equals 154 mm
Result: 54.51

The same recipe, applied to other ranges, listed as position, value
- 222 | 56.8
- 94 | 54.02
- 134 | 56.36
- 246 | 58.7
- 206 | 55.68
